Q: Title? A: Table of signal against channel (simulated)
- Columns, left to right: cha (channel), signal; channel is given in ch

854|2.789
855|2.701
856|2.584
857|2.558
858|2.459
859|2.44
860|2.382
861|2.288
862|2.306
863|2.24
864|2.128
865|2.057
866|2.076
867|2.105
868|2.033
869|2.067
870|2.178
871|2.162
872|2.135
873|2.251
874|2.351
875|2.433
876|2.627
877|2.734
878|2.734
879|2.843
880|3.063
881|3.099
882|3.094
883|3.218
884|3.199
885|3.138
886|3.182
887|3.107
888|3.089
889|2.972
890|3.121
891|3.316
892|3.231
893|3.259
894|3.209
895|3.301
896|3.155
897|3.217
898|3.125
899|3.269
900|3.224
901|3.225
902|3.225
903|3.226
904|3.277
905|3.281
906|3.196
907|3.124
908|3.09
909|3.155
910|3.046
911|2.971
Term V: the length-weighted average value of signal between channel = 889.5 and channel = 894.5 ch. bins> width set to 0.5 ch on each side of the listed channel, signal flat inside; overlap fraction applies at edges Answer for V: 3.23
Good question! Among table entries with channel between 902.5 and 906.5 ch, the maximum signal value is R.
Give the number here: 3.281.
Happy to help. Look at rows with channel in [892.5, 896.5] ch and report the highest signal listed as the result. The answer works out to 3.301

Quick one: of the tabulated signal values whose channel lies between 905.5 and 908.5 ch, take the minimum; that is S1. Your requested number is 3.09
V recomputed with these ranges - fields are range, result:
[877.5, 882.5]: 2.97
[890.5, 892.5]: 3.27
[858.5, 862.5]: 2.35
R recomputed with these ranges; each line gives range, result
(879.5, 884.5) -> 3.218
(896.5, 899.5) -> 3.269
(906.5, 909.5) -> 3.155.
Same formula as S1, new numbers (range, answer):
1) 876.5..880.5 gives 2.734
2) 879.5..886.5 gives 3.063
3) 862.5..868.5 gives 2.033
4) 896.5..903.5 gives 3.125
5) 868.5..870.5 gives 2.067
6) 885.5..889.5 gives 2.972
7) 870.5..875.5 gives 2.135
